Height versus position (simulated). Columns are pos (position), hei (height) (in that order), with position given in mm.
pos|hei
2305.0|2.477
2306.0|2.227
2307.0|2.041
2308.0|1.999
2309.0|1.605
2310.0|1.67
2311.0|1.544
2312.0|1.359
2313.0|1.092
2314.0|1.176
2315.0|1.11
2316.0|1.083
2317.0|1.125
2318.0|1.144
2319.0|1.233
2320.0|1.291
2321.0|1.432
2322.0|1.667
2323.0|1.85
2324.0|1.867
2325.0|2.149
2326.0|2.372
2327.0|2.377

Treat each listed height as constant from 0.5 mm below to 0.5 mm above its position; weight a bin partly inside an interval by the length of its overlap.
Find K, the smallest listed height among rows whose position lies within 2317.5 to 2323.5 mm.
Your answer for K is 1.144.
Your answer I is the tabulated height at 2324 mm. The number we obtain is 1.867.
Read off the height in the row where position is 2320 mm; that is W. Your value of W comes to 1.291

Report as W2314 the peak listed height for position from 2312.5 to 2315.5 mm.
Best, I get 1.176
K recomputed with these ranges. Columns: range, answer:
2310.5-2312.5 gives 1.359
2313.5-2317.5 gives 1.083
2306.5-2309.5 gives 1.605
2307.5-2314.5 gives 1.092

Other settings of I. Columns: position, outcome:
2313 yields 1.092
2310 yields 1.67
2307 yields 2.041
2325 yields 2.149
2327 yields 2.377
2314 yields 1.176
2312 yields 1.359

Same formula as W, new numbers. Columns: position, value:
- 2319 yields 1.233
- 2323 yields 1.85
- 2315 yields 1.11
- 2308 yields 1.999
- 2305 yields 2.477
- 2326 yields 2.372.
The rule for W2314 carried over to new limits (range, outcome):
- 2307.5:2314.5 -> 1.999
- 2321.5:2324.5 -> 1.867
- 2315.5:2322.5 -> 1.667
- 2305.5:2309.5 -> 2.227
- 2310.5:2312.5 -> 1.544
